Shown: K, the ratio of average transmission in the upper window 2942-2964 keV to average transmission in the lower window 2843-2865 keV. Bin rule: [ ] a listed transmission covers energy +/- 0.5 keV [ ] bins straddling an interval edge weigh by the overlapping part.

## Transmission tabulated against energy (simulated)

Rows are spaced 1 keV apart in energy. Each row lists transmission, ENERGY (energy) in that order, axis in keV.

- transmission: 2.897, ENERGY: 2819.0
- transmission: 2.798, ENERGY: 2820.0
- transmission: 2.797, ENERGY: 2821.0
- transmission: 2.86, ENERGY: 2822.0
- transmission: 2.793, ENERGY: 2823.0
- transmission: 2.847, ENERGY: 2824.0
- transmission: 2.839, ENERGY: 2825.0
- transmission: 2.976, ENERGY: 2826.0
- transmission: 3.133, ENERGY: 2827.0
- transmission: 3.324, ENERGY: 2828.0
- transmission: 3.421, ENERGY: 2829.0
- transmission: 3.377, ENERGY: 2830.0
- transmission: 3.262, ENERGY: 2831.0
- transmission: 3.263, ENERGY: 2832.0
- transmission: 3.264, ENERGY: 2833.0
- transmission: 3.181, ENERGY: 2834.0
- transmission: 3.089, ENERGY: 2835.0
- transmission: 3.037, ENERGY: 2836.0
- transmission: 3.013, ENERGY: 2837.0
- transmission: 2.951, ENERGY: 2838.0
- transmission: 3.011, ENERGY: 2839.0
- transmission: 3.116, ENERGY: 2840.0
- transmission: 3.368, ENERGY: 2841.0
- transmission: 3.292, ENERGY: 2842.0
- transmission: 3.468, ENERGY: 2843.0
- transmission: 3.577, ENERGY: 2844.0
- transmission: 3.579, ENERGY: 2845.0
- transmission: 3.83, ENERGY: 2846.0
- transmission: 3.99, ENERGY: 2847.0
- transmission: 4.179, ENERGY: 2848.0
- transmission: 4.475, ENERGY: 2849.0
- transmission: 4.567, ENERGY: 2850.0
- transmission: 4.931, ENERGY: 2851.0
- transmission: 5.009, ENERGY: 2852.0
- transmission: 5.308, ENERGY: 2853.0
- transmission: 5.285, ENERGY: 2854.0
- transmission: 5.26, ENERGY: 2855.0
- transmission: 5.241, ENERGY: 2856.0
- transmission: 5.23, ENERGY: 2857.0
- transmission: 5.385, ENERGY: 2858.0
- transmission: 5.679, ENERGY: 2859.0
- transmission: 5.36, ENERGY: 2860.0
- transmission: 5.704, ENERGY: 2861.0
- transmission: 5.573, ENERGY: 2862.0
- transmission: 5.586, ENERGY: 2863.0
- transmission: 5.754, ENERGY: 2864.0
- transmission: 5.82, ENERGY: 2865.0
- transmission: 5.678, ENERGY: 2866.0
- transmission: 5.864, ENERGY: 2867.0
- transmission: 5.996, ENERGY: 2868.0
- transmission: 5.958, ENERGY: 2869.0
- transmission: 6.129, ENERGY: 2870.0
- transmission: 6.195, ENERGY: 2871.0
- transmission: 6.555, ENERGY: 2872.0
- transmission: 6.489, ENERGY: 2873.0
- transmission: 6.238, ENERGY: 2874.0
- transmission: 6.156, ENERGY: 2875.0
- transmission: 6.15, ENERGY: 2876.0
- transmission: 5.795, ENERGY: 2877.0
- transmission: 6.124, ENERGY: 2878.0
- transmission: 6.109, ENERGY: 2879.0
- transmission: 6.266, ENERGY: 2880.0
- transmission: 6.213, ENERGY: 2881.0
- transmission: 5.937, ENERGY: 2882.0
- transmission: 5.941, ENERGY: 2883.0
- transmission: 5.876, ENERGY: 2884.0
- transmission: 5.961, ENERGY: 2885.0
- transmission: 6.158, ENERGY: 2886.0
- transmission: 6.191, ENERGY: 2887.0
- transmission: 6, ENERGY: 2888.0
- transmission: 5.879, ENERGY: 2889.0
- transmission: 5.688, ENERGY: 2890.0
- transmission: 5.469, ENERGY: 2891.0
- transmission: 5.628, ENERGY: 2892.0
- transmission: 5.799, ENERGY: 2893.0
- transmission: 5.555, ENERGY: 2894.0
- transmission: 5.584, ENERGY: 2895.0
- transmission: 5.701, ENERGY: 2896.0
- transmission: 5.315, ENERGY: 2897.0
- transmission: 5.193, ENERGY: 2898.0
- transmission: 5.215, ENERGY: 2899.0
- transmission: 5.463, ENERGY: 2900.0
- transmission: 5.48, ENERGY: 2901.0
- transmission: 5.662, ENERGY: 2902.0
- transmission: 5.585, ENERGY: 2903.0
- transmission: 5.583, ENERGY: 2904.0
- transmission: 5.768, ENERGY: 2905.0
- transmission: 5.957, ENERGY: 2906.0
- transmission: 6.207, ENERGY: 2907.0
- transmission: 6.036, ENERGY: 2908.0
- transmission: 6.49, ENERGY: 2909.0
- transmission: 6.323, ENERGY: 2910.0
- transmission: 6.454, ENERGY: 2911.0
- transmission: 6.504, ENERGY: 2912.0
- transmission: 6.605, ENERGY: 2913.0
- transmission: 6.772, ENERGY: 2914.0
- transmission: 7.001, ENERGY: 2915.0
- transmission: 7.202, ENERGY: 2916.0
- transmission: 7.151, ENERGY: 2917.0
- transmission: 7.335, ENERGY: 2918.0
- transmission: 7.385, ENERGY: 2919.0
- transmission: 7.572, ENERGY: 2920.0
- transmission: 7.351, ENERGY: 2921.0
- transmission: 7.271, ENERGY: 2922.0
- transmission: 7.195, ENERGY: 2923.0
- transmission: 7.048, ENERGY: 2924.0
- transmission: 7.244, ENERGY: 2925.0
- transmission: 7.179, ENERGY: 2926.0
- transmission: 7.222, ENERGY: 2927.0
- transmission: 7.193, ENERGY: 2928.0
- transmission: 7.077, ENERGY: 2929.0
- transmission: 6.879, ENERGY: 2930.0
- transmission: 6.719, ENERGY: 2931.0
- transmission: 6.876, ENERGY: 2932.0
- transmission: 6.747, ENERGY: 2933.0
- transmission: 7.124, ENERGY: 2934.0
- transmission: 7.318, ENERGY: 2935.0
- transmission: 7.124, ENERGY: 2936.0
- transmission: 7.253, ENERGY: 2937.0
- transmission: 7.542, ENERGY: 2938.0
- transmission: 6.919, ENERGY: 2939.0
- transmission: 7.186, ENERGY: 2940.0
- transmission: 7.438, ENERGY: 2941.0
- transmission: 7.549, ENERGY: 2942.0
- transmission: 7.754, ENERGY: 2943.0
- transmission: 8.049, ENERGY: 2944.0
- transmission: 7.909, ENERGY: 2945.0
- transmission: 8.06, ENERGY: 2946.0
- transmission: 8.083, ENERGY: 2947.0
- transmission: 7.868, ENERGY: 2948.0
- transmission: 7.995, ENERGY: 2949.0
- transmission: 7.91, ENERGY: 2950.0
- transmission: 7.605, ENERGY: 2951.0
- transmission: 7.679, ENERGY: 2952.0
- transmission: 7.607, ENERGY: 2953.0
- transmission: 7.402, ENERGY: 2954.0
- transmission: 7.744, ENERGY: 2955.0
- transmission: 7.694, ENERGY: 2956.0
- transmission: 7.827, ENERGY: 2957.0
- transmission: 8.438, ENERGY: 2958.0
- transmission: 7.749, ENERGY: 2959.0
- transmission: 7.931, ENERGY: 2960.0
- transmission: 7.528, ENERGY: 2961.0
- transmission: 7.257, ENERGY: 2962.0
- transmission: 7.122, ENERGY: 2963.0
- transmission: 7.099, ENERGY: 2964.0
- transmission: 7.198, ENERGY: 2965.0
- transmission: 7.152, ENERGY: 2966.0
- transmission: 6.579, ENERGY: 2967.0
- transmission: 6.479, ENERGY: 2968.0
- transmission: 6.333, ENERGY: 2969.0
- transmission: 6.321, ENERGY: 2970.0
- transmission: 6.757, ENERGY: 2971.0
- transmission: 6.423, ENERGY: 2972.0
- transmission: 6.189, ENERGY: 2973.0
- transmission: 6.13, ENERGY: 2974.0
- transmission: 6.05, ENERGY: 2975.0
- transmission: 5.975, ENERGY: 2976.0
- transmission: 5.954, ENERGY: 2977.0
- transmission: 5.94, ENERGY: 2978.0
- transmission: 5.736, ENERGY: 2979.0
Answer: 1.58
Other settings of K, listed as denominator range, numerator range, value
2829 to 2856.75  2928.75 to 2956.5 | 1.94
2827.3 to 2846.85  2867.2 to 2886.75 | 1.86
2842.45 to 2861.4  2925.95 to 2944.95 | 1.53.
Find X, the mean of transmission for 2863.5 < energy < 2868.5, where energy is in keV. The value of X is 5.82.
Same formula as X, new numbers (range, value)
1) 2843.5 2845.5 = 3.58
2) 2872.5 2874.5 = 6.36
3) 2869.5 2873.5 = 6.34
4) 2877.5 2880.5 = 6.17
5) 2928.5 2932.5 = 6.89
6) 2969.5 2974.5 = 6.36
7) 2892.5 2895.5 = 5.65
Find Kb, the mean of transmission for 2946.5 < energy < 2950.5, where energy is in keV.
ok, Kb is 7.96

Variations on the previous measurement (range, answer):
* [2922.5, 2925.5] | 7.16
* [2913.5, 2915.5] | 6.89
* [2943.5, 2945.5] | 7.98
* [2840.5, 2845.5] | 3.46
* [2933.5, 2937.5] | 7.2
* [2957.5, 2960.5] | 8.04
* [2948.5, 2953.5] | 7.76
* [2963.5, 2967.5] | 7.01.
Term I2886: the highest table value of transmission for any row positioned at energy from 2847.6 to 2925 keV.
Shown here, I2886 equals 7.572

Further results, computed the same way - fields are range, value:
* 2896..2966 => 8.438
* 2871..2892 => 6.555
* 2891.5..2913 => 6.605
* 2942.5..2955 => 8.083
